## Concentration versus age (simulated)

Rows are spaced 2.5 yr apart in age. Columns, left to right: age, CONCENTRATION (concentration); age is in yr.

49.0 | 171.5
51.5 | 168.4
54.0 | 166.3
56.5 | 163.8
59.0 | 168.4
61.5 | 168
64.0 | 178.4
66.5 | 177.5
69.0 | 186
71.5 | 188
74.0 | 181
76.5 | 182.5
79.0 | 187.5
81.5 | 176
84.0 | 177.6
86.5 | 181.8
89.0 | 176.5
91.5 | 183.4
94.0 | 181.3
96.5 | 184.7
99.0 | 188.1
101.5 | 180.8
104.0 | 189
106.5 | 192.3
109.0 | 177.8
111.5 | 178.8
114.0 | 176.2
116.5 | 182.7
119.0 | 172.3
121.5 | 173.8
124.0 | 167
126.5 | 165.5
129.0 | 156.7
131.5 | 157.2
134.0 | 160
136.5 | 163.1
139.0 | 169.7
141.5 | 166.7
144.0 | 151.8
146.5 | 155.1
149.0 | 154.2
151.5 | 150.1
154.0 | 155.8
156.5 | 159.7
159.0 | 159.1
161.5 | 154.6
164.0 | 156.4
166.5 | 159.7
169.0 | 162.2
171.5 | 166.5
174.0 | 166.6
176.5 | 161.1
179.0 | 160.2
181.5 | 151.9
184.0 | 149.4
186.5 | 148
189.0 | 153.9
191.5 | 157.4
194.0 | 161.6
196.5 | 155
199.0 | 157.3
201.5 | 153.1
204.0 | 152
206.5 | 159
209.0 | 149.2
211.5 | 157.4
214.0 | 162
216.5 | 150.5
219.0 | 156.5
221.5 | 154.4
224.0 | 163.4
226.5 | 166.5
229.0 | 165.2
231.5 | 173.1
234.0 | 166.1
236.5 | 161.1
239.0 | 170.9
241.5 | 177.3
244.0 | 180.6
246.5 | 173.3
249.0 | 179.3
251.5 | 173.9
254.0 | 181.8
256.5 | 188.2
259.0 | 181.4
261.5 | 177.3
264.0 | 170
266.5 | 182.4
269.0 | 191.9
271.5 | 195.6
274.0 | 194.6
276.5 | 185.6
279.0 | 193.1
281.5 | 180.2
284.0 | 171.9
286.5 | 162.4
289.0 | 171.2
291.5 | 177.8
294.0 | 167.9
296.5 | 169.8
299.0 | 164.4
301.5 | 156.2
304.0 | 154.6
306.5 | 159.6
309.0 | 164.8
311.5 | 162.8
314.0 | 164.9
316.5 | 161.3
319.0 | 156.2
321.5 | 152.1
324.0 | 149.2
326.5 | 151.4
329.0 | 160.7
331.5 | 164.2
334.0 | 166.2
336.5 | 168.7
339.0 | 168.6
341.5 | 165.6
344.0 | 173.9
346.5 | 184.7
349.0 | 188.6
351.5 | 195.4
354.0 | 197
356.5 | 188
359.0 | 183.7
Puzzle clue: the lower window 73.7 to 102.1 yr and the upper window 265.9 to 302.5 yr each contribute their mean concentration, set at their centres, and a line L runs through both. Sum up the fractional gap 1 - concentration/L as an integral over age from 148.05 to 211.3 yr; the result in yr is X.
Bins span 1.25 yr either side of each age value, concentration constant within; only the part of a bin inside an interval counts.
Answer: 8.20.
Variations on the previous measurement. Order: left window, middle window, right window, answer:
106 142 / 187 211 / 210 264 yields 2.05 yr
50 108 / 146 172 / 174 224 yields 0.98 yr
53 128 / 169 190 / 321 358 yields 2.22 yr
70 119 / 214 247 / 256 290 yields 2.93 yr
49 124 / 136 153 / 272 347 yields 1.68 yr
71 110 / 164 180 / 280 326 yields 1.21 yr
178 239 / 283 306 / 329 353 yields 0.37 yr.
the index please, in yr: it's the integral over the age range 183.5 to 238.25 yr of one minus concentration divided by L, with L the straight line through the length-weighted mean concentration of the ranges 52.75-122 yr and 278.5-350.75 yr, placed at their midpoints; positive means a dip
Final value 4.55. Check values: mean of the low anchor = 179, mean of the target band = 158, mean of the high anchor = 167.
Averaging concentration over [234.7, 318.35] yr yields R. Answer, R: 174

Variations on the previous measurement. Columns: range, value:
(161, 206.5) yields 157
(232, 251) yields 173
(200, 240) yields 160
